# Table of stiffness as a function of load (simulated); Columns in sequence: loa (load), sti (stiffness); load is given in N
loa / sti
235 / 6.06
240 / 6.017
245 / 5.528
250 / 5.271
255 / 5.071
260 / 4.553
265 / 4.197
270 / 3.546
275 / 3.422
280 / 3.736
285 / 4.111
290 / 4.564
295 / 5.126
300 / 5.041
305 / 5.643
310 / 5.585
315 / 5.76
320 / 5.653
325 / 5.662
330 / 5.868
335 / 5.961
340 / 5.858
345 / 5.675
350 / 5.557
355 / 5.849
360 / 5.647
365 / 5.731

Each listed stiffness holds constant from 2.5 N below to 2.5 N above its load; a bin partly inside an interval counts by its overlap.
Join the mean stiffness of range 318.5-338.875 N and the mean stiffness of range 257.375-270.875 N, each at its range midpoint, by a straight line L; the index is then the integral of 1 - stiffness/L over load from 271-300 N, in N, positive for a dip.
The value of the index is 3.1 N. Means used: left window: 4.17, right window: 5.8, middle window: 4.23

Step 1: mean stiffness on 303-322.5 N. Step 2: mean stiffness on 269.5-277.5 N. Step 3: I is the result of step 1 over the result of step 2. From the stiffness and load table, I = 1.63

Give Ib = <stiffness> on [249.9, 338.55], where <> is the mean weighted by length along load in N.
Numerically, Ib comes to 4.93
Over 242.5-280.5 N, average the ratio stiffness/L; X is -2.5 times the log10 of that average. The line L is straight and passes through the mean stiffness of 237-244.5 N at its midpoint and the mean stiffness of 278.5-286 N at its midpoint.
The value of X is 0.11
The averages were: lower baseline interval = 5.89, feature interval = 4.45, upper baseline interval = 3.91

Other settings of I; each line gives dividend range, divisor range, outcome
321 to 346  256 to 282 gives 1.46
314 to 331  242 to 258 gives 1.08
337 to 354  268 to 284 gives 1.58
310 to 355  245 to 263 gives 1.14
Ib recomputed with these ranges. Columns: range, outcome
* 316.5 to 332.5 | 5.73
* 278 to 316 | 4.93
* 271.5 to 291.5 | 3.91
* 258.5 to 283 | 3.87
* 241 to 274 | 4.7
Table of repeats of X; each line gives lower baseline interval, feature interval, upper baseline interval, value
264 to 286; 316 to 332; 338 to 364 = -0.14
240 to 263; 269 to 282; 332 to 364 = 0.44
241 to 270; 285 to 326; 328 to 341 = 0.05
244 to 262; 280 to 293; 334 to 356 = 0.25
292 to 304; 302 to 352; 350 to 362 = -0.06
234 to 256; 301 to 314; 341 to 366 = 0.02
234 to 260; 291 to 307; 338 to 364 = 0.08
